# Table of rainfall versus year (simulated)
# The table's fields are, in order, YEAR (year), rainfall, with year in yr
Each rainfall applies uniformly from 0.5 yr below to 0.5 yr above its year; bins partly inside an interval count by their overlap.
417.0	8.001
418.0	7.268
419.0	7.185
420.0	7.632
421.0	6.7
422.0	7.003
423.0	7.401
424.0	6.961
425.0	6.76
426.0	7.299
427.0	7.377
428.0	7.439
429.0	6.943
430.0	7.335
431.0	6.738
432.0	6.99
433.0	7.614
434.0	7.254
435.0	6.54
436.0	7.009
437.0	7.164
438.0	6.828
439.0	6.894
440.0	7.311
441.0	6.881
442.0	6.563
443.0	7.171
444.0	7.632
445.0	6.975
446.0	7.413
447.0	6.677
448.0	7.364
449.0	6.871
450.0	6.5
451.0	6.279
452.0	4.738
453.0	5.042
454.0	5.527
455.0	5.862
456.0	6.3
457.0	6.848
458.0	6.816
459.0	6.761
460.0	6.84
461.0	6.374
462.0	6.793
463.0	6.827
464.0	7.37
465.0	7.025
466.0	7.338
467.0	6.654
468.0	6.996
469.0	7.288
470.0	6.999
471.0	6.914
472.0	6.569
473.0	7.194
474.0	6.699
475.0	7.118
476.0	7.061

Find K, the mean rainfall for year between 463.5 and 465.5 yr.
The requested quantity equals 7.2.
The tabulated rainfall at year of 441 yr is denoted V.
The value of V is 6.881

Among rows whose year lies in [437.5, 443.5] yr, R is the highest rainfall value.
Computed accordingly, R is 7.311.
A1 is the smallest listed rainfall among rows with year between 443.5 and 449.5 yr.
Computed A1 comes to 6.677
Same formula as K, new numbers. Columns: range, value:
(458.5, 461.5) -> 6.66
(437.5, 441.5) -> 6.98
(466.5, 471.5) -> 6.97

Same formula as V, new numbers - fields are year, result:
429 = 6.943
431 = 6.738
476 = 7.061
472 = 6.569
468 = 6.996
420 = 7.632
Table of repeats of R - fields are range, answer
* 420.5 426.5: 7.401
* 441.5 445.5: 7.632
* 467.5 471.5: 7.288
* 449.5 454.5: 6.5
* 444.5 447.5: 7.413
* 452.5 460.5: 6.848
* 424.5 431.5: 7.439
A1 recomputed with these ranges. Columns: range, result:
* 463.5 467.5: 6.654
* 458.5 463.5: 6.374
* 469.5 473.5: 6.569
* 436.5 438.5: 6.828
